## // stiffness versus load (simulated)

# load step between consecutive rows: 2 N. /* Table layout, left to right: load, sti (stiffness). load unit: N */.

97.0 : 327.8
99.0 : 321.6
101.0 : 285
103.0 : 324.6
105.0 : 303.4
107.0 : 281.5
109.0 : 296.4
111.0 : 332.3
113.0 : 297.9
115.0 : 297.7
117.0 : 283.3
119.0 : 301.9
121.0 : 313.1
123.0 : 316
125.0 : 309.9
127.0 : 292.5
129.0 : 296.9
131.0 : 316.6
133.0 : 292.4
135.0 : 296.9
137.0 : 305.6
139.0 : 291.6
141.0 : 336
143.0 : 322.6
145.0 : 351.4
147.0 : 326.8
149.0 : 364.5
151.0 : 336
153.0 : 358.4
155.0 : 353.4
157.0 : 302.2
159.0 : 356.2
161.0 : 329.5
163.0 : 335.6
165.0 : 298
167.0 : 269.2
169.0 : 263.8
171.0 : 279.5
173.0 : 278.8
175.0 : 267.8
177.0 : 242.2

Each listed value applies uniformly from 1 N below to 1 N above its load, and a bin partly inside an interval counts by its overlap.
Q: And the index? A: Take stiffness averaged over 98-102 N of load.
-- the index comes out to 303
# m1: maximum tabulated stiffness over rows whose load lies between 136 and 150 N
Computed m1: 364.5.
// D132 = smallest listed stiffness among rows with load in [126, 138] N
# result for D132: 292.4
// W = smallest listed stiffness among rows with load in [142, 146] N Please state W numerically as 322.6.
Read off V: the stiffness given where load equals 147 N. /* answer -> 326.8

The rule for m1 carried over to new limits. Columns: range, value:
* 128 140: 316.6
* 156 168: 356.2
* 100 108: 324.6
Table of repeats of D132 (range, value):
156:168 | 269.2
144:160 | 302.2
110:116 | 297.7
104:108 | 281.5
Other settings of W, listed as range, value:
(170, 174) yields 278.8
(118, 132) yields 292.5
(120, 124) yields 313.1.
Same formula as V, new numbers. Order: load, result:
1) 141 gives 336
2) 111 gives 332.3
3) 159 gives 356.2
